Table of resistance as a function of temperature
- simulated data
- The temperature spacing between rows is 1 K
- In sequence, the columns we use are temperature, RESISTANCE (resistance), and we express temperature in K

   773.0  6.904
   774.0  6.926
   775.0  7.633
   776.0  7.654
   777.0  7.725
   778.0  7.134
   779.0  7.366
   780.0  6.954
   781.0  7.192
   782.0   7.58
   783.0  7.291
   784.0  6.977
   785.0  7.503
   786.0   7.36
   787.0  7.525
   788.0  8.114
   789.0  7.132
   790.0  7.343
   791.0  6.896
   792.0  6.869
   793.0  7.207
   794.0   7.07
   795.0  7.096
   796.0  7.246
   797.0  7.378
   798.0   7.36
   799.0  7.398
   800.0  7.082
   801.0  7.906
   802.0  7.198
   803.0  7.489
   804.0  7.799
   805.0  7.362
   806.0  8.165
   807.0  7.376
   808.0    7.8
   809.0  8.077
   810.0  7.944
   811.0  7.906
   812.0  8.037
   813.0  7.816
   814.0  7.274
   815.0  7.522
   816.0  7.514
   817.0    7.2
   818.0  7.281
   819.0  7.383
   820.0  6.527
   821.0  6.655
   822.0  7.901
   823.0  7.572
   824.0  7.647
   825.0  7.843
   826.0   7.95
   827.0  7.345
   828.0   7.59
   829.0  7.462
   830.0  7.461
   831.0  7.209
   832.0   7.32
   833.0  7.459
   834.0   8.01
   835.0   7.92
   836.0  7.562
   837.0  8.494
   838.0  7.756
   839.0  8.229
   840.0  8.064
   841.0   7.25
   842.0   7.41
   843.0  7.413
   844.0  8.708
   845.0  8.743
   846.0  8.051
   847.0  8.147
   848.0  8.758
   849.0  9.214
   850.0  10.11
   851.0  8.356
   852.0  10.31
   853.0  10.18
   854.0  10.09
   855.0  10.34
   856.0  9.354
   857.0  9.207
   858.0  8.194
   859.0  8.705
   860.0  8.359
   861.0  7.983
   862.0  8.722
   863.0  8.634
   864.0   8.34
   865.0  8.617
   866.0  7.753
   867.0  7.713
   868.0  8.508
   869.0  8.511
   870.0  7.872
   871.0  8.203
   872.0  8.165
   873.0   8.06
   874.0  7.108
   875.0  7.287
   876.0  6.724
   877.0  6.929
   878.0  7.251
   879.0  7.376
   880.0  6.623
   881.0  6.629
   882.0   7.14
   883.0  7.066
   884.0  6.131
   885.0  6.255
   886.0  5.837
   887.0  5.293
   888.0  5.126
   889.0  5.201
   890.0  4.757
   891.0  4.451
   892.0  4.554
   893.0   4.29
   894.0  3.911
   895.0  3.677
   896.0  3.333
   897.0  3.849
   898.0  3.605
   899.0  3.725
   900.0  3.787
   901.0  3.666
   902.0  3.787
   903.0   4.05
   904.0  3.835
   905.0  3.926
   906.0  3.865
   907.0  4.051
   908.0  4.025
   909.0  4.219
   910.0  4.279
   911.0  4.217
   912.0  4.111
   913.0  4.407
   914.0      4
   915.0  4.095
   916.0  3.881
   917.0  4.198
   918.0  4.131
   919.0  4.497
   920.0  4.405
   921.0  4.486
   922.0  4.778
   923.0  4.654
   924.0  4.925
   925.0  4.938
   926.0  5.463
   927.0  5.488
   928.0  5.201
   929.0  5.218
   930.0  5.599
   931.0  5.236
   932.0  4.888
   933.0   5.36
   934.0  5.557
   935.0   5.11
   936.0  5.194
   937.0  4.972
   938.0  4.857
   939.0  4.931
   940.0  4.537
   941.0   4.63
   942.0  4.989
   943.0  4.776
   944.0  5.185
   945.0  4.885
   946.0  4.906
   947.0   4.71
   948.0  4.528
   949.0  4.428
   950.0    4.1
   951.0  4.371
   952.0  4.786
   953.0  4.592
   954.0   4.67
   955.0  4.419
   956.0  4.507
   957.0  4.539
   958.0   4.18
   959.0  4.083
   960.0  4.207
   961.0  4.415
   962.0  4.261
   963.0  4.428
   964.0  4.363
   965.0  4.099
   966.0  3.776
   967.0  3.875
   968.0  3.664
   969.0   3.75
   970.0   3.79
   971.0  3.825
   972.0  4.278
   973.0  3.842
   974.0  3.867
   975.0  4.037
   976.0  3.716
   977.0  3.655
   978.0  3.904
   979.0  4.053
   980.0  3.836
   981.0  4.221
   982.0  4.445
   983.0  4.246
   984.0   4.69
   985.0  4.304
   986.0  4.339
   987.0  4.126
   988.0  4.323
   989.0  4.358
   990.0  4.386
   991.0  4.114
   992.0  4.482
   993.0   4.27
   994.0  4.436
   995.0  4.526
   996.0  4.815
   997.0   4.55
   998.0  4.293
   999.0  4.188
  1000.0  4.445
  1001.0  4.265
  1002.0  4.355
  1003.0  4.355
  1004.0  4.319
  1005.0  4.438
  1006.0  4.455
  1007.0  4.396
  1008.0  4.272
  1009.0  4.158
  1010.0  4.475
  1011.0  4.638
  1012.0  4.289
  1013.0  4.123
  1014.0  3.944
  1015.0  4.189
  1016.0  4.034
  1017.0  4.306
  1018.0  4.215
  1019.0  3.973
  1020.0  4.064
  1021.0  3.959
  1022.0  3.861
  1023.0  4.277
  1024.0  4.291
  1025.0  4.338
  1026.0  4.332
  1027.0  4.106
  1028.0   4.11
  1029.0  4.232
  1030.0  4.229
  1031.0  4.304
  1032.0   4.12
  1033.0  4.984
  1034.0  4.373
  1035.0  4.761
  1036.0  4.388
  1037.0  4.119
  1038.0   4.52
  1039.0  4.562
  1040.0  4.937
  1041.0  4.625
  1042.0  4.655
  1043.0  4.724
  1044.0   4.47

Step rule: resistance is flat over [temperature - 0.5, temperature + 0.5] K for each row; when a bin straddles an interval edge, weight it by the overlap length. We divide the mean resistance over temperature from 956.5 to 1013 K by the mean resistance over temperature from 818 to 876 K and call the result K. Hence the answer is 0.5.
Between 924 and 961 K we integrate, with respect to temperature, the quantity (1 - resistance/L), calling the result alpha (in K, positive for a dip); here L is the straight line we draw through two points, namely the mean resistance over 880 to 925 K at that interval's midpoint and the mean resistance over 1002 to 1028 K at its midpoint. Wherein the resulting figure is -3.2 K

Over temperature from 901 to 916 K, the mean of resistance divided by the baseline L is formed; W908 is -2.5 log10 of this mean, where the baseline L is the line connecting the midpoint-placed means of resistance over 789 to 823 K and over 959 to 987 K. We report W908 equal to 0.307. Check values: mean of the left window 7.42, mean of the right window 4.07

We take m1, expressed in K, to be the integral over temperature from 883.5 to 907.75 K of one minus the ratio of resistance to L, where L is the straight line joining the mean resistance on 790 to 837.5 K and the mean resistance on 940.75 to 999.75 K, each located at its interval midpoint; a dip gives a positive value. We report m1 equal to 6.1 K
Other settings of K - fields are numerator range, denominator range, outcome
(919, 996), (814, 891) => 0.58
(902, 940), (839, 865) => 0.53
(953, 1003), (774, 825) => 0.57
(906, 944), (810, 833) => 0.63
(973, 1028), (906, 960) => 0.91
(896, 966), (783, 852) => 0.59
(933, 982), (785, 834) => 0.59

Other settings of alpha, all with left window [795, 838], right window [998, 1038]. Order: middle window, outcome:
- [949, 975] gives 5.0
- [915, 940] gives 3.7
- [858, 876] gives -3.7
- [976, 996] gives 2.3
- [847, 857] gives -3.7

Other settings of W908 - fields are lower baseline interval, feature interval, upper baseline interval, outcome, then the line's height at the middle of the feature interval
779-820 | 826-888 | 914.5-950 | -0.25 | 6.31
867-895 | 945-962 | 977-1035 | 0.16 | 5.2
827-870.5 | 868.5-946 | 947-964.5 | 0.20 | 6.2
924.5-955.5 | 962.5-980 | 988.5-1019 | 0.18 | 4.63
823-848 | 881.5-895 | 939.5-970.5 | 0.19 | 6.3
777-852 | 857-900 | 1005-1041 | 0.01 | 6.62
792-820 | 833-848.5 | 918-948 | -0.18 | 6.79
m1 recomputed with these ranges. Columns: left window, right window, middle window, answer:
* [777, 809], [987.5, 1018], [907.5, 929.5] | 4.0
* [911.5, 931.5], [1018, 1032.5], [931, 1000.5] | 0.8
